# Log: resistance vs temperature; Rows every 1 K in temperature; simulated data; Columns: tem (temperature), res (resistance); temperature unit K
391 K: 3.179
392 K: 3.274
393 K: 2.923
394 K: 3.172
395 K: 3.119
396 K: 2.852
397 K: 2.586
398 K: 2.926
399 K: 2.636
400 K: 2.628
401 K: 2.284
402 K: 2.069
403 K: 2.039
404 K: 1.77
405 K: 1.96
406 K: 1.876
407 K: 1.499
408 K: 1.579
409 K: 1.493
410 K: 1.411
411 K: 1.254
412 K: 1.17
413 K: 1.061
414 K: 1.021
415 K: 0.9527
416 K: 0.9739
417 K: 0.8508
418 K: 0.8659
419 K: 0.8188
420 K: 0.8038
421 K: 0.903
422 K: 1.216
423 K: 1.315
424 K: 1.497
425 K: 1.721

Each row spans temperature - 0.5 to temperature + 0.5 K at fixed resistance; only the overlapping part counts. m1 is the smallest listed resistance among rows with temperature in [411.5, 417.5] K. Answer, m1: 0.8508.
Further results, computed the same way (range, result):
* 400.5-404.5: 1.77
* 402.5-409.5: 1.493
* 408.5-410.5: 1.411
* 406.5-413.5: 1.061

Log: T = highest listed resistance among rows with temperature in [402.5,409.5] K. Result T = 2.039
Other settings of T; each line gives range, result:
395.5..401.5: 2.926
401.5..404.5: 2.069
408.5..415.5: 1.493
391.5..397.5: 3.274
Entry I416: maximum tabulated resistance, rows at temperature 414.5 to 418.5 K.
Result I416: 0.9739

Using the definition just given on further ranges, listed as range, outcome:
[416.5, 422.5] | 1.216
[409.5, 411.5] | 1.411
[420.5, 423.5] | 1.315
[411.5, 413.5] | 1.17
